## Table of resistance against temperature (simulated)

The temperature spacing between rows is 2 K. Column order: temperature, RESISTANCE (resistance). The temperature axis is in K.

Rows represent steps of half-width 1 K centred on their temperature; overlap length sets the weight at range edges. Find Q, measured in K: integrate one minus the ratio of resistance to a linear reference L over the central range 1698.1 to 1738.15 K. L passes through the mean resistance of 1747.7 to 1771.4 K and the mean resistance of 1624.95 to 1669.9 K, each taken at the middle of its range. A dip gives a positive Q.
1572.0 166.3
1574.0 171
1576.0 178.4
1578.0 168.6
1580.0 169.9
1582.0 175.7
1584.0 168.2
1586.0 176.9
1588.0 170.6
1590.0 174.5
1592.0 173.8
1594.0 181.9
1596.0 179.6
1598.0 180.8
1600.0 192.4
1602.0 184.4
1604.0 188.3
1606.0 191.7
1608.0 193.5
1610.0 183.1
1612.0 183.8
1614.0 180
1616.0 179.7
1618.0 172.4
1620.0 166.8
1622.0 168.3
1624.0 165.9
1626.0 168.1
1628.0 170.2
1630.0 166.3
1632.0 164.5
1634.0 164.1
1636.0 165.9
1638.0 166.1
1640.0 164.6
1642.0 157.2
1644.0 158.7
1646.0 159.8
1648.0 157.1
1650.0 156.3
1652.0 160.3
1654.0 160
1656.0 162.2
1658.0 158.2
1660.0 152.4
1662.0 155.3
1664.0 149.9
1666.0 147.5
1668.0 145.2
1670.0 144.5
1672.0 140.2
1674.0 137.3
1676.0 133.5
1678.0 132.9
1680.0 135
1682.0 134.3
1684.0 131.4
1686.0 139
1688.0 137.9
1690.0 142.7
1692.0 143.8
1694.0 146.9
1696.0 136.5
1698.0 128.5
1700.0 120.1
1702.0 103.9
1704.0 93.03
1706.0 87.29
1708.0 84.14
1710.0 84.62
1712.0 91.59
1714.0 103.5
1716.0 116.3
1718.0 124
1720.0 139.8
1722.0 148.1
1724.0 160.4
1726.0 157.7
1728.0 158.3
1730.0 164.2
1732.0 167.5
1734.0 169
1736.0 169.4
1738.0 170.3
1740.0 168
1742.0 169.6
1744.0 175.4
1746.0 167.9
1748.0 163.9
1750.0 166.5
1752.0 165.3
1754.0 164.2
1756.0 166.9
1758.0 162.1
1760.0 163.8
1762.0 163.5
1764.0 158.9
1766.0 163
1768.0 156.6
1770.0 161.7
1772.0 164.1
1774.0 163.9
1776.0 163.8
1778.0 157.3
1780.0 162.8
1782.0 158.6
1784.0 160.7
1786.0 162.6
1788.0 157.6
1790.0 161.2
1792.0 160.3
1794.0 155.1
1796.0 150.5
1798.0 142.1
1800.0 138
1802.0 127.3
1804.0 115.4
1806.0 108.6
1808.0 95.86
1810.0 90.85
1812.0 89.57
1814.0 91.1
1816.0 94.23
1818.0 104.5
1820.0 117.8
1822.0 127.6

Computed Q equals 7.9 K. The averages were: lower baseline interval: 159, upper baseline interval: 163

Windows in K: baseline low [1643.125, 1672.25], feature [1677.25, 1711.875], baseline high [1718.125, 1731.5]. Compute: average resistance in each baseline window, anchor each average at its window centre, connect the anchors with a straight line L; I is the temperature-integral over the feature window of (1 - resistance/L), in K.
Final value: 7.2 K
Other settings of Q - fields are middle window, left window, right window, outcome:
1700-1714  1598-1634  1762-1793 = 6.19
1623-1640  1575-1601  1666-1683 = -0.98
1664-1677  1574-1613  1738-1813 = 2.01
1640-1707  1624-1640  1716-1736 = 8.14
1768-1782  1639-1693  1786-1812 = -2.67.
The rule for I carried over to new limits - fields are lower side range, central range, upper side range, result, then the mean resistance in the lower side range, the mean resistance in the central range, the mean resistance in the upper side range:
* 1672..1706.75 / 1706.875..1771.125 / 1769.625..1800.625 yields -3.1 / 129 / 151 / 158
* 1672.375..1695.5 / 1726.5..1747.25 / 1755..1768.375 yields -1.8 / 138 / 168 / 162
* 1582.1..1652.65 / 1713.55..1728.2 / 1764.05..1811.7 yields 1.7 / 173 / 139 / 146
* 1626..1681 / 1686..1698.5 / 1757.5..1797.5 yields 1.3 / 155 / 140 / 160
